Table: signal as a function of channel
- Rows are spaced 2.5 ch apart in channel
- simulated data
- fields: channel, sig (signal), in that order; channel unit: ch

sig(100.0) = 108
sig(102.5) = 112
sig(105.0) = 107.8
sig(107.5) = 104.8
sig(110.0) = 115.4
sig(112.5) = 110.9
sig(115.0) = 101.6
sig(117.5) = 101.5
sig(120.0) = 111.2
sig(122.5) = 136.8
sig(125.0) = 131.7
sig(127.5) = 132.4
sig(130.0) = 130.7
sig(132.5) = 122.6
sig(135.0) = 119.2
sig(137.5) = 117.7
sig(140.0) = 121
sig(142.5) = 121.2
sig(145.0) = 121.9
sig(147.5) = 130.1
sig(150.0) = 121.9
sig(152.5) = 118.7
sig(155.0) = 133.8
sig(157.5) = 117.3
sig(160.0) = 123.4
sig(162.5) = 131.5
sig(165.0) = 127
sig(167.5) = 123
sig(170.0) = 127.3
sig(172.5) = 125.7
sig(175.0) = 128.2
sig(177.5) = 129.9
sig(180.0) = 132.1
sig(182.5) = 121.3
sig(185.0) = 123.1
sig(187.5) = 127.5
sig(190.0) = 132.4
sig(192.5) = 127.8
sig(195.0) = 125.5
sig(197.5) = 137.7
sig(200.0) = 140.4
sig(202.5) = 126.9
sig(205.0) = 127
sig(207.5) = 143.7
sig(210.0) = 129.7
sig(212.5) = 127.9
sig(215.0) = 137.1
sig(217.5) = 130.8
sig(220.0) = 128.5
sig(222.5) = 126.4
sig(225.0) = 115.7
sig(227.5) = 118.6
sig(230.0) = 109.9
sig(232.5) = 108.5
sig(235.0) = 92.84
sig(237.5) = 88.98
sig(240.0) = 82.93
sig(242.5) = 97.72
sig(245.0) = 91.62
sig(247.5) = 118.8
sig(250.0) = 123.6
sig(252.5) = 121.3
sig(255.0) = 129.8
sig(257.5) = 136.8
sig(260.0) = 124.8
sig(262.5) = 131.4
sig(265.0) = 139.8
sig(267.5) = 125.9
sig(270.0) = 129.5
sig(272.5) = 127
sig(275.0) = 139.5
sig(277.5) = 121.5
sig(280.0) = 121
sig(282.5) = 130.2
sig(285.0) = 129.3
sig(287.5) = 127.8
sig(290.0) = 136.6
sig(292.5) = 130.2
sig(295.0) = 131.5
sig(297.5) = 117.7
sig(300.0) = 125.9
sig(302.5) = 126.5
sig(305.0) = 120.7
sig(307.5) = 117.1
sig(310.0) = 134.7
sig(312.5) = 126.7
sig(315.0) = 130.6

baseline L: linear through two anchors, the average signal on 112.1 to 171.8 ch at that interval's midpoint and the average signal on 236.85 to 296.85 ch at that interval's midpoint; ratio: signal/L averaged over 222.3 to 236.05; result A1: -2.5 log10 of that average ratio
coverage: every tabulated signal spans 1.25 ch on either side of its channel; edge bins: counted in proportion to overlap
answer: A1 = 0.11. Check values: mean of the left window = 122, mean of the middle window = 111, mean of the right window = 123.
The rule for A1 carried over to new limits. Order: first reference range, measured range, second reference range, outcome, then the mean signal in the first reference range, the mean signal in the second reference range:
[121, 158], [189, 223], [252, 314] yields -0.04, 125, 128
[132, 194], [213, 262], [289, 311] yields 0.09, 125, 127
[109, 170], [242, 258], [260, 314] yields 0.08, 122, 128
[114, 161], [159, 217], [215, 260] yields -0.10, 122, 114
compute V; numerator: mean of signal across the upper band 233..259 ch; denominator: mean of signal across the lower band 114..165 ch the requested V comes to 0.9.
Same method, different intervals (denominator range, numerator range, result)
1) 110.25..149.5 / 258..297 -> 1.08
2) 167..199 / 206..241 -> 0.92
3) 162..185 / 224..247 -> 0.80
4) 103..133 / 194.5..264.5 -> 1.03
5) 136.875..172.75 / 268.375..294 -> 1.04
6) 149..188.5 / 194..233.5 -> 1.01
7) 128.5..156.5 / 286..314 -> 1.03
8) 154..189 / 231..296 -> 0.95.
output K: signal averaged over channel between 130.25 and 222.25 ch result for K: 127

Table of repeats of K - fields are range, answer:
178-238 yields 125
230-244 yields 95.6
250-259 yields 128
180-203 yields 129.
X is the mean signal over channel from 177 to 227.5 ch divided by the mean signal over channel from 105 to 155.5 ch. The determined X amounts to 1.1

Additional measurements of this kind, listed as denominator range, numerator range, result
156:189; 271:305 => 1.01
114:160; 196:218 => 1.09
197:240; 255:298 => 1.07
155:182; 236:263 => 0.89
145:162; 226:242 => 0.81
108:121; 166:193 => 1.18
